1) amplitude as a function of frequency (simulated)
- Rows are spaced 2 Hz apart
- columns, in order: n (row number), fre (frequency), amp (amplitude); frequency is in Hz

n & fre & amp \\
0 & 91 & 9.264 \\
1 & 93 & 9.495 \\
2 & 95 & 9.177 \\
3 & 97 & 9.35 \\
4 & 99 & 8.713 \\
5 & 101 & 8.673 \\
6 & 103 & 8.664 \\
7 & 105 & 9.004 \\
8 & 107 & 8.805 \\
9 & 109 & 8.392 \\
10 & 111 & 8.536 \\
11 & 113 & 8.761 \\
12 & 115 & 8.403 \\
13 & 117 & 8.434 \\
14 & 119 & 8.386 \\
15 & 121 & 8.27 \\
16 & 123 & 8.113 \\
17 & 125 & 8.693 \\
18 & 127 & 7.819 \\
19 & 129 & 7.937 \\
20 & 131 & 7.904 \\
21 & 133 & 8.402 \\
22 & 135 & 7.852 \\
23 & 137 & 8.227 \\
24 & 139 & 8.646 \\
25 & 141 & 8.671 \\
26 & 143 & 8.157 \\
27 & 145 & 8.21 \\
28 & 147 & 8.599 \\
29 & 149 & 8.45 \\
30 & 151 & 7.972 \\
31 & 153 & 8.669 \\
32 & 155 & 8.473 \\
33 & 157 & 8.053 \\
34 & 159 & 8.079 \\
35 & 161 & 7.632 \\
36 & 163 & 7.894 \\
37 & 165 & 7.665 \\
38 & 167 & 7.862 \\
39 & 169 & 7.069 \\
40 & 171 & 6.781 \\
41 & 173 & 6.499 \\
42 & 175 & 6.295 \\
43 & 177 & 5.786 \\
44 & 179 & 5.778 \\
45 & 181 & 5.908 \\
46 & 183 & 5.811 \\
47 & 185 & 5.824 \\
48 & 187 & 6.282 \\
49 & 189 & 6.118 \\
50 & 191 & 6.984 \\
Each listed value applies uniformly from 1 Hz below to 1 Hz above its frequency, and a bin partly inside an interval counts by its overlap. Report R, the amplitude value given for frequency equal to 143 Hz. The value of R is 8.157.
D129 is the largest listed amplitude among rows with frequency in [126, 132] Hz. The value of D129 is 7.937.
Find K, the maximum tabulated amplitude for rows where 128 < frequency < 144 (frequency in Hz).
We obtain 8.671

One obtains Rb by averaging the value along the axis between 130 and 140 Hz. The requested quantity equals 8.21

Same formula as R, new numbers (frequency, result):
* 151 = 7.972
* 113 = 8.761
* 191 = 6.984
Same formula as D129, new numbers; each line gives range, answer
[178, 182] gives 5.908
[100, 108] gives 9.004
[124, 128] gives 8.693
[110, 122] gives 8.761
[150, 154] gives 8.669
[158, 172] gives 8.079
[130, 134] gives 8.402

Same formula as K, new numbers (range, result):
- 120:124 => 8.27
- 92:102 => 9.495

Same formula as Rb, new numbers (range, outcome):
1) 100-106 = 8.78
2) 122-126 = 8.4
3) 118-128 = 8.26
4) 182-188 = 5.97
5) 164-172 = 7.34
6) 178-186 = 5.83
